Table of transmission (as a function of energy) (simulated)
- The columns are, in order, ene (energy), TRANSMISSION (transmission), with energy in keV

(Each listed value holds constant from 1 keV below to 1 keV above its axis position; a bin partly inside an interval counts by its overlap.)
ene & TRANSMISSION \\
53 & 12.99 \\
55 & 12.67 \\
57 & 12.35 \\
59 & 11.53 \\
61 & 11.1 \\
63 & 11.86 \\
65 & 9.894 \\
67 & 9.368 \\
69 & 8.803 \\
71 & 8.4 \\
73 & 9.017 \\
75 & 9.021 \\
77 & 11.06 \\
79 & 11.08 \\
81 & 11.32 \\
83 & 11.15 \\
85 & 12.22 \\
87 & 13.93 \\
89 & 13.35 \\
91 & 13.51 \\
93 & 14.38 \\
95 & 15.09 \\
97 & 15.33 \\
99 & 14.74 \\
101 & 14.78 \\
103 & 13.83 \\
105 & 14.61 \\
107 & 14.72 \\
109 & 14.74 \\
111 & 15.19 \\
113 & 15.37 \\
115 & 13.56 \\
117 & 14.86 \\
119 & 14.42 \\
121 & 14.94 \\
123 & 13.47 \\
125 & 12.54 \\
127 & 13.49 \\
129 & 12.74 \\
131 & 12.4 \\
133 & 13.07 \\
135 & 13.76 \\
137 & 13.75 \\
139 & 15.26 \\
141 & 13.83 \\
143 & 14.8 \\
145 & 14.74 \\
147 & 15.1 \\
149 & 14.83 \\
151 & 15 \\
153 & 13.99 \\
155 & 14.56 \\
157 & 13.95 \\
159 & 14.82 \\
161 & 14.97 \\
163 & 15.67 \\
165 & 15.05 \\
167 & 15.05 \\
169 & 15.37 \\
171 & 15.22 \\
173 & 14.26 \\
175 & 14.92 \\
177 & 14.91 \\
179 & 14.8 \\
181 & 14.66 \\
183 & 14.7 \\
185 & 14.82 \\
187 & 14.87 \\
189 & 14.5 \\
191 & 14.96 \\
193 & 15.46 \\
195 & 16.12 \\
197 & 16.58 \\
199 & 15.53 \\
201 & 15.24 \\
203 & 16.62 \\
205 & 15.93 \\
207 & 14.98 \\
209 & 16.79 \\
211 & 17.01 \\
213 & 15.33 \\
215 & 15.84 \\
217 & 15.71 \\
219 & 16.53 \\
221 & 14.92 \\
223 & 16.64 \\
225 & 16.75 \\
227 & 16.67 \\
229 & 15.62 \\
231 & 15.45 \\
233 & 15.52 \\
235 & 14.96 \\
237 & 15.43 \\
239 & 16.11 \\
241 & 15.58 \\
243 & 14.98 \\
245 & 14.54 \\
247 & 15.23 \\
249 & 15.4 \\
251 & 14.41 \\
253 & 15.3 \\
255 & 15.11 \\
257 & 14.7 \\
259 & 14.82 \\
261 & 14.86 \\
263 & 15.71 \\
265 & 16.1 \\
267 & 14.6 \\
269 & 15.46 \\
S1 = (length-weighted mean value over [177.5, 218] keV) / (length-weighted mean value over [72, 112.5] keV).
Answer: 1.2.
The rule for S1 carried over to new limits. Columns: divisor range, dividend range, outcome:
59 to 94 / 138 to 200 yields 1.34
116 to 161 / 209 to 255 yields 1.11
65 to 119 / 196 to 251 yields 1.23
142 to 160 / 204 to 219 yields 1.09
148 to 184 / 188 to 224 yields 1.07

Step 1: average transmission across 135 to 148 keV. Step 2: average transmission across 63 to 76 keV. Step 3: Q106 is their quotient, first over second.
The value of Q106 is 1.6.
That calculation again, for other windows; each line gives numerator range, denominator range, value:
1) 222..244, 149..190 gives 1.07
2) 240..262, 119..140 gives 1.10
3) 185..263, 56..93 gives 1.40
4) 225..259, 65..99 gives 1.31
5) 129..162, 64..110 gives 1.15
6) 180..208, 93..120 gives 1.04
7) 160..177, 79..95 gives 1.17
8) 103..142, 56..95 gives 1.24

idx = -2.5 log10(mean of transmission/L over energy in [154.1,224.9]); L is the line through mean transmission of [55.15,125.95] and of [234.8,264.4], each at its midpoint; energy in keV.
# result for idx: -0.08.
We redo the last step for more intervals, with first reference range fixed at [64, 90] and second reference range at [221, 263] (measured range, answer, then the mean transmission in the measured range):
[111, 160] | -0.15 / 14.2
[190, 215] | -0.12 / 15.9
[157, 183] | -0.12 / 14.9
